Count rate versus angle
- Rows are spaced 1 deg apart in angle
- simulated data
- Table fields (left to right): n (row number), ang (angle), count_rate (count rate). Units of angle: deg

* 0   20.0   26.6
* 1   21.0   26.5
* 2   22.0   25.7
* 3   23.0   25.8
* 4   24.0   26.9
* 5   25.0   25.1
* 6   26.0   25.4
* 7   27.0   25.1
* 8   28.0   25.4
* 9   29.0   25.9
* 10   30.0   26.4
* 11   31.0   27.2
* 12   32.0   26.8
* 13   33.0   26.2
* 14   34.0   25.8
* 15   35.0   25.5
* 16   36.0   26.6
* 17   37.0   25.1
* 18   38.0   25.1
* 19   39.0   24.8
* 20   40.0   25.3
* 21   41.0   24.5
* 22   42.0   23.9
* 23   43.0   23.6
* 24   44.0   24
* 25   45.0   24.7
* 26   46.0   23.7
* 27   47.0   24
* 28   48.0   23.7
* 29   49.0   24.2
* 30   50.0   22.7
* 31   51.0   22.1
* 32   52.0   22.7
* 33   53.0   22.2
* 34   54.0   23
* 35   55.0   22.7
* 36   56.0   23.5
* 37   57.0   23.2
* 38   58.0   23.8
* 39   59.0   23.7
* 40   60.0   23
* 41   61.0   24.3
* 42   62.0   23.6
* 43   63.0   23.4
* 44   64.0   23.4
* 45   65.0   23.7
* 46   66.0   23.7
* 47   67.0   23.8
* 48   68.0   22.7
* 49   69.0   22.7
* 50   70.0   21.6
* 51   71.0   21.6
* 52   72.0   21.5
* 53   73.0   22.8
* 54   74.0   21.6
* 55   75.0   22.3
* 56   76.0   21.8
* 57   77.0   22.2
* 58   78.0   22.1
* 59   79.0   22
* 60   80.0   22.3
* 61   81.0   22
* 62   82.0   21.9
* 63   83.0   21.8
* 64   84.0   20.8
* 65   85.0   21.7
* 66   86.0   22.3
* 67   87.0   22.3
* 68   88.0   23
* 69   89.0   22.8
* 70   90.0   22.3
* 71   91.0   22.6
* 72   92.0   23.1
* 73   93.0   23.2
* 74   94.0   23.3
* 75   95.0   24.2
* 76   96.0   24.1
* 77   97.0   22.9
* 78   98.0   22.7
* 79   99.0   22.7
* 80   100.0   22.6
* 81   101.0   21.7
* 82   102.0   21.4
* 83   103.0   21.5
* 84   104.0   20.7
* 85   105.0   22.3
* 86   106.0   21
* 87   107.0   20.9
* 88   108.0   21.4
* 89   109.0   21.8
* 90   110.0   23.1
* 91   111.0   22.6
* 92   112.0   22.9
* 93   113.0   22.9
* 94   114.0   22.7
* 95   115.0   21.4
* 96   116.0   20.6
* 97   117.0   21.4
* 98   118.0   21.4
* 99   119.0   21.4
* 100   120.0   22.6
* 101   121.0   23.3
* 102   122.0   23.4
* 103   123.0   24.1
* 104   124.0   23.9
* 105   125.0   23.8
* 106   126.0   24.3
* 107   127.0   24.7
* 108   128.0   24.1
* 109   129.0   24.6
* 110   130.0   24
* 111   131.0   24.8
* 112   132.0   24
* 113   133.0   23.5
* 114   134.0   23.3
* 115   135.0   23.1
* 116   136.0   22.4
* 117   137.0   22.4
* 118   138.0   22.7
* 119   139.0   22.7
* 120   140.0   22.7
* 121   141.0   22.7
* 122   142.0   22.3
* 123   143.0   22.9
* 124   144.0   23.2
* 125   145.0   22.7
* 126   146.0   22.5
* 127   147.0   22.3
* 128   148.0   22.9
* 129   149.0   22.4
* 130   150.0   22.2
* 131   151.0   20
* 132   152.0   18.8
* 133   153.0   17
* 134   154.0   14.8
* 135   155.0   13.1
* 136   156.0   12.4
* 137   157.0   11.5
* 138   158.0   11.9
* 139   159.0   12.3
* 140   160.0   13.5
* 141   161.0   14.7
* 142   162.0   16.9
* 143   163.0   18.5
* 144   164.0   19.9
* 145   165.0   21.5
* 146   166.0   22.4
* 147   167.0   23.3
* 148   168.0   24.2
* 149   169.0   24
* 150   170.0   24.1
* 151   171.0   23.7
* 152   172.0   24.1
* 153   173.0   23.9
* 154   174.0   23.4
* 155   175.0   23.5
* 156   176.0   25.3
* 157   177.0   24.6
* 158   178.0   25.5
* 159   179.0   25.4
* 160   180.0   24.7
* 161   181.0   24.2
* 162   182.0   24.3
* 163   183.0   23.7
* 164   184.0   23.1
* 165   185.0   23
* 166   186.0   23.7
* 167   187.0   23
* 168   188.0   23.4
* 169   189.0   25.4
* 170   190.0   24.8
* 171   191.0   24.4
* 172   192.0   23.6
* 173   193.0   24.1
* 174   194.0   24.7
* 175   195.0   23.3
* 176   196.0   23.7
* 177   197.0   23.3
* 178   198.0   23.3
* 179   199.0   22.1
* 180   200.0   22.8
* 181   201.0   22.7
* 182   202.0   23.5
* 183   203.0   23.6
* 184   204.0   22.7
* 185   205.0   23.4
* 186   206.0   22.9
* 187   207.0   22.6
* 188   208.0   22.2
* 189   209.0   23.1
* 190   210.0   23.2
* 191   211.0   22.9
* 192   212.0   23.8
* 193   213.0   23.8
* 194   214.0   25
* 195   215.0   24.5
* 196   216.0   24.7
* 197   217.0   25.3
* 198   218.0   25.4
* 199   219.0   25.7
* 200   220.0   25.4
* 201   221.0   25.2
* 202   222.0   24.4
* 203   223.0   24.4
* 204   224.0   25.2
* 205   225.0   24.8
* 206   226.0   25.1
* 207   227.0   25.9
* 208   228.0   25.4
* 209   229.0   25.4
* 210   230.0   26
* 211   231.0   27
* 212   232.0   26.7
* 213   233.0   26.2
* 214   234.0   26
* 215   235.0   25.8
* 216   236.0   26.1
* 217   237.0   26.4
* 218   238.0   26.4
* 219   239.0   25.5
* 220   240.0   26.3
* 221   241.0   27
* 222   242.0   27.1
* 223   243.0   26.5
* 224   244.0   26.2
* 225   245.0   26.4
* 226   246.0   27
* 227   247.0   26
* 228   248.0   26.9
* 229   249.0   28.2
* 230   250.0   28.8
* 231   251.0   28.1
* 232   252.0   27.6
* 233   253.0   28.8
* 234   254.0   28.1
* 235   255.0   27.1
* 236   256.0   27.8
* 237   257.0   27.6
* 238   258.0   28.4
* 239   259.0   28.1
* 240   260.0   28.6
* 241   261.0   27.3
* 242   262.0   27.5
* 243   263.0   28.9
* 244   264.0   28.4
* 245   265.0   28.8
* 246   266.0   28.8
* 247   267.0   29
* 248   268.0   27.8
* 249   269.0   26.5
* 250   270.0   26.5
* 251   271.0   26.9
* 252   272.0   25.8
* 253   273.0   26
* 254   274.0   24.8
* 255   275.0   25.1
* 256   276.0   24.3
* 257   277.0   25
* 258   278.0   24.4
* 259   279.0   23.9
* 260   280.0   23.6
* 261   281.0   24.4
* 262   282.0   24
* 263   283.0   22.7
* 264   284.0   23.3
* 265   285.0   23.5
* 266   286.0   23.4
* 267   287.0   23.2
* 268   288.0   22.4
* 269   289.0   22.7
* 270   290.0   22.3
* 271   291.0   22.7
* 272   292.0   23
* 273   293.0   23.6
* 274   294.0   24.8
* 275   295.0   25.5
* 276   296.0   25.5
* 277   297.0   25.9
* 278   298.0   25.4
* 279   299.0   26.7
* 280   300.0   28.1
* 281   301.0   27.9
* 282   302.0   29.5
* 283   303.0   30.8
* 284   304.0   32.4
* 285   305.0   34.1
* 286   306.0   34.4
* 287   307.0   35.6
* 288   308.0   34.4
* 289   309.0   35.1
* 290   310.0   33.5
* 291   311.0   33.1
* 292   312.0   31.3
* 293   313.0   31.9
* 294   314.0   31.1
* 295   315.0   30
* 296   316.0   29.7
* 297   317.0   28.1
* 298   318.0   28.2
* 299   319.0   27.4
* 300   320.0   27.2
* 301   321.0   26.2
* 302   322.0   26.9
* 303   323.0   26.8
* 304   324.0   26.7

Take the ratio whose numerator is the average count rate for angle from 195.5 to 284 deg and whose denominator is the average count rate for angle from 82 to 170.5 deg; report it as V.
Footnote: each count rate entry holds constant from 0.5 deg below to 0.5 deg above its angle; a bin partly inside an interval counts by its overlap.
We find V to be 1.2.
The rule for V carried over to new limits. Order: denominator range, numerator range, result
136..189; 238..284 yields 1.25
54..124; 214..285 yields 1.17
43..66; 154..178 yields 0.84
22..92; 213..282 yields 1.11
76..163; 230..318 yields 1.27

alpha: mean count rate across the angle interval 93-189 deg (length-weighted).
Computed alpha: 22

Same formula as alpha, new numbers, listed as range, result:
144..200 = 21.6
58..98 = 22.7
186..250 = 24.8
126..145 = 23.3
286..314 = 28.3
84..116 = 22.3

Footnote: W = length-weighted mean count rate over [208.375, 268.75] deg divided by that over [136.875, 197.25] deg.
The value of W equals 1.2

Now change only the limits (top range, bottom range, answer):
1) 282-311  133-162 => 1.40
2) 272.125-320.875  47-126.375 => 1.20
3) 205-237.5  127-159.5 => 1.20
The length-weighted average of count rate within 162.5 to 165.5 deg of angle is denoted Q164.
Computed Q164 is 20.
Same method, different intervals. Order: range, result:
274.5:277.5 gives 24.8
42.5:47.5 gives 24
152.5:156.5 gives 14.3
